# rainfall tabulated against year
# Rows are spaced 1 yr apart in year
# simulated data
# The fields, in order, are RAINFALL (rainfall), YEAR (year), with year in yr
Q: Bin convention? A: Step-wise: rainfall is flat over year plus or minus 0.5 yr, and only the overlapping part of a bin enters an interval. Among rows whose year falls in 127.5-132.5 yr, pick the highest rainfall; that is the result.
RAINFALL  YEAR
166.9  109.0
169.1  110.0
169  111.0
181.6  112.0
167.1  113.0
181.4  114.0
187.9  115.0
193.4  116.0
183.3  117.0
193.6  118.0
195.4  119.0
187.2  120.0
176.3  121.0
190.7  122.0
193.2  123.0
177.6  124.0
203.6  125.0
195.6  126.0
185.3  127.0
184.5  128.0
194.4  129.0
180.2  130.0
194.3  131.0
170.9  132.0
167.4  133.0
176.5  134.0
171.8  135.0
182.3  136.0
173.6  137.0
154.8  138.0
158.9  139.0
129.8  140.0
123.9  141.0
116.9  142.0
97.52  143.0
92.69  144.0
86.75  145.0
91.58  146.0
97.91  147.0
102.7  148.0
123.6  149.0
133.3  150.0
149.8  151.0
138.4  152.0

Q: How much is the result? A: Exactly 194.4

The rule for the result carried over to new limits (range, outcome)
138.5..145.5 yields 158.9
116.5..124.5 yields 195.4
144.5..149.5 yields 123.6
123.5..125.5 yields 203.6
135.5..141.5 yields 182.3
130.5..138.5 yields 194.3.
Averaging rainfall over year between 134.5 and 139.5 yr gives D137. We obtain 168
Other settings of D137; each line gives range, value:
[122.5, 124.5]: 185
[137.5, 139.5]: 157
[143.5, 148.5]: 94.3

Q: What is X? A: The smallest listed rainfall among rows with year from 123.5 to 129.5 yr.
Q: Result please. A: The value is 177.6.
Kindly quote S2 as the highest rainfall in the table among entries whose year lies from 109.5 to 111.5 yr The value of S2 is 169.1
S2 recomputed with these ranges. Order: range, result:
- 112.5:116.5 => 193.4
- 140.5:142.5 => 123.9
